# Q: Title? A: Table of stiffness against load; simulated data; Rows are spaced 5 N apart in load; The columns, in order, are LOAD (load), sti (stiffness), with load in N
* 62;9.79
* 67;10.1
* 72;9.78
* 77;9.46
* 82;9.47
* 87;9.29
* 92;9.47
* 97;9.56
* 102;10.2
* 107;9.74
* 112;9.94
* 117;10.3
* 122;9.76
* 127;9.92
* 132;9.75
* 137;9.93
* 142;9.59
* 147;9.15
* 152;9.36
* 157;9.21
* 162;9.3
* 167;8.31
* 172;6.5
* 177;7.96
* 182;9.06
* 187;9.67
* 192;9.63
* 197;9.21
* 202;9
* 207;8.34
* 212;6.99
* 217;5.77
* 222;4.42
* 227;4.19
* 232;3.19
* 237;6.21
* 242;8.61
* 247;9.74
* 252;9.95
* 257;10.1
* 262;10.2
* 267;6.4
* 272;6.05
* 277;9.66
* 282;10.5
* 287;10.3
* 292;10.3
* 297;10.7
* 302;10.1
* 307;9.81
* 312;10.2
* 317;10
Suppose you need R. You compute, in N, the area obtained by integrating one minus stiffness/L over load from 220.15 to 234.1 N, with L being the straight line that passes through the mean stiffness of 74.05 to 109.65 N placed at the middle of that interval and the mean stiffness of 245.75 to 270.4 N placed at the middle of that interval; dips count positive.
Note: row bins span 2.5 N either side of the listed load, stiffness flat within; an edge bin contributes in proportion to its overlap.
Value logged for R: 8.0 N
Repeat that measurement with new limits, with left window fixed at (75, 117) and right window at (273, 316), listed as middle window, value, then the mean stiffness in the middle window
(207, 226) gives 7.6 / 5.95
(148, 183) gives 4.6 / 8.53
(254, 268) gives 1.1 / 9.21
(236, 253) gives 2.1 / 8.72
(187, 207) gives 1.3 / 9.21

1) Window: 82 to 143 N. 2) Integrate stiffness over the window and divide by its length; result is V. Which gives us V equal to 9.78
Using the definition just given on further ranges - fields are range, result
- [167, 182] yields 7.72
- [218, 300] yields 8.13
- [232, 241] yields 5.77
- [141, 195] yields 8.87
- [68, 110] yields 9.64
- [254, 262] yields 10.1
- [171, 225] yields 7.87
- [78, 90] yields 9.39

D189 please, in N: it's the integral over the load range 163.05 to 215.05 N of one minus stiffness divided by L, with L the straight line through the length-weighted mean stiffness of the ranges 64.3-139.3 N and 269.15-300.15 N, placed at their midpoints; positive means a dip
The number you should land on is 6.5 N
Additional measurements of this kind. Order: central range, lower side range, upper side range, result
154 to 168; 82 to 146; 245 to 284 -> 0.76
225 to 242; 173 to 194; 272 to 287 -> 7.49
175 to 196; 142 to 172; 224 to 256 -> -2.17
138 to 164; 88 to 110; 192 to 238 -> -3.32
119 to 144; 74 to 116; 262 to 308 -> -0.52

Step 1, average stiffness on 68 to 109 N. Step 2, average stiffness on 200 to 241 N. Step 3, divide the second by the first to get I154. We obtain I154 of 0.63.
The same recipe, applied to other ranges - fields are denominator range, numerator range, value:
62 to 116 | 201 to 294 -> 0.81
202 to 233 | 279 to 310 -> 1.75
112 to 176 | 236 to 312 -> 1.01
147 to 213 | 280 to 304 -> 1.19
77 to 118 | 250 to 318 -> 0.99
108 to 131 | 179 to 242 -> 0.72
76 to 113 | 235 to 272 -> 0.89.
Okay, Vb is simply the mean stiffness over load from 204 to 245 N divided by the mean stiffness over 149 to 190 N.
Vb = 0.7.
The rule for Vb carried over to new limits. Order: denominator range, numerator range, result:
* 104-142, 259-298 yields 0.93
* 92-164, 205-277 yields 0.75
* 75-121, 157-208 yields 0.90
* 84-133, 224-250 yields 0.66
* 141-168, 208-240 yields 0.58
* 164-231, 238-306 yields 1.24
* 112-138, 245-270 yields 0.93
